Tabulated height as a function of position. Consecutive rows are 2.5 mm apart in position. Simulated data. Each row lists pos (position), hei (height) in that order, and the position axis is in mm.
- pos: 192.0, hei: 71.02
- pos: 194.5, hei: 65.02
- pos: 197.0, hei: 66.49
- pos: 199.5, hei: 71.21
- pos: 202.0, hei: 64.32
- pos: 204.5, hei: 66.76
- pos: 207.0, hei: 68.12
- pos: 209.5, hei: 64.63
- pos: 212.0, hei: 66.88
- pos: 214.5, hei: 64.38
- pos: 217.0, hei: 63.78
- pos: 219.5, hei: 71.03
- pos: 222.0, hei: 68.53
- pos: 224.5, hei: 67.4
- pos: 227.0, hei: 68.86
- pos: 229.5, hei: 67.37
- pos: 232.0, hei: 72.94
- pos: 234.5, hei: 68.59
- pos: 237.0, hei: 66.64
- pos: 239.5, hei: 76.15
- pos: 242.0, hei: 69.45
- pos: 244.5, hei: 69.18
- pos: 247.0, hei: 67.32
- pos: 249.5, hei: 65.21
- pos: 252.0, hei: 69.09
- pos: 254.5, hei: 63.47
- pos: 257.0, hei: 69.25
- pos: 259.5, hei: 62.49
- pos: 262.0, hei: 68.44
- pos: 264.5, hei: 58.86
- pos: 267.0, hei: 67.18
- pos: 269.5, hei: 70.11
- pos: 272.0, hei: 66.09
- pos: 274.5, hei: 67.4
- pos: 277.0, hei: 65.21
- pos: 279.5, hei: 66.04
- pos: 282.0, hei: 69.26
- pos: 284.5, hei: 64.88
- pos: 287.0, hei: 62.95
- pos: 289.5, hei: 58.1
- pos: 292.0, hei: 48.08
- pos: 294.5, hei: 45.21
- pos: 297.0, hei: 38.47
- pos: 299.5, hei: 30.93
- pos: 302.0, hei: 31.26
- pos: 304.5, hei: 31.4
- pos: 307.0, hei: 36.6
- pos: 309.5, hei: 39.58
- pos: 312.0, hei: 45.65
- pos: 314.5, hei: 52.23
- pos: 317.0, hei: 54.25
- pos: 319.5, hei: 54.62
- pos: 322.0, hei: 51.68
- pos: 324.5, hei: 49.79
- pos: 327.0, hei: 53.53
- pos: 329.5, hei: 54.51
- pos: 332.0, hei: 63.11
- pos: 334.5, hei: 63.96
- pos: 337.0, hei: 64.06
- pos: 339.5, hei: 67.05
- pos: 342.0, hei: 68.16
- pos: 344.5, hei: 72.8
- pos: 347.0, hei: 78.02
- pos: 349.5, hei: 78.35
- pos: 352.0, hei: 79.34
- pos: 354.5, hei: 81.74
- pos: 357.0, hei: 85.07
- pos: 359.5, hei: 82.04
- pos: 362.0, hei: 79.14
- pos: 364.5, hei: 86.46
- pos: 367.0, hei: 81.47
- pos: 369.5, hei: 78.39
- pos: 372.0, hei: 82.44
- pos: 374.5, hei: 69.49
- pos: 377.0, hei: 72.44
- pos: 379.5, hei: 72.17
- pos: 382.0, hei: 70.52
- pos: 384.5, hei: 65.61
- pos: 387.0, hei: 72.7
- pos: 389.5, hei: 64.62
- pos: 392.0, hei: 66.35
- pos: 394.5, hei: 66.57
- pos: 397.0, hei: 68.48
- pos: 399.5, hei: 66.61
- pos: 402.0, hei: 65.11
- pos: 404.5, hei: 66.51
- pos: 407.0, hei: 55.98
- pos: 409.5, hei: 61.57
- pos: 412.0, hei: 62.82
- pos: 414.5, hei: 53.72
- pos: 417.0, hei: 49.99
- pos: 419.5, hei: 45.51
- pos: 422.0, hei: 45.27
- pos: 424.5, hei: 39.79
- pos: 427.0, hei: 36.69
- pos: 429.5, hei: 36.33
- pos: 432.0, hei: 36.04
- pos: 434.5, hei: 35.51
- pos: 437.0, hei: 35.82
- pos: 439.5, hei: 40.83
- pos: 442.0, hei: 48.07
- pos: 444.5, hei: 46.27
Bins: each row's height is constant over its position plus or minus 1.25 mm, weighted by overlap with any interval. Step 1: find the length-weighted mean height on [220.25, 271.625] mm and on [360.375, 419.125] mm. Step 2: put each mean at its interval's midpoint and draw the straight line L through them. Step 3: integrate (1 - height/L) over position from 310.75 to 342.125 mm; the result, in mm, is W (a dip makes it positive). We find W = 5.3 mm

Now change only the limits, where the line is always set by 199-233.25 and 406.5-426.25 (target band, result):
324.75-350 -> -3.4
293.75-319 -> 8.1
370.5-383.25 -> -4.4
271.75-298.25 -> 1.3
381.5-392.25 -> -2.9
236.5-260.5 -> -1.1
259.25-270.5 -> -0.4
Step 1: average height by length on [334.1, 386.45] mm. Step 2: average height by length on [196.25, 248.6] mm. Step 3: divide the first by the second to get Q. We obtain 1.1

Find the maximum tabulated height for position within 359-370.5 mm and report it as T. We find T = 86.46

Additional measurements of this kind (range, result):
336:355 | 81.74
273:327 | 69.26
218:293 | 76.15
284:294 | 64.88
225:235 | 72.94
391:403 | 68.48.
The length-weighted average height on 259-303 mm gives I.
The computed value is 57.9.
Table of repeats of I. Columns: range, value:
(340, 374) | 79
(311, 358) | 64.1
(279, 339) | 51.3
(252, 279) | 66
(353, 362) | 82.3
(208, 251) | 68.1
